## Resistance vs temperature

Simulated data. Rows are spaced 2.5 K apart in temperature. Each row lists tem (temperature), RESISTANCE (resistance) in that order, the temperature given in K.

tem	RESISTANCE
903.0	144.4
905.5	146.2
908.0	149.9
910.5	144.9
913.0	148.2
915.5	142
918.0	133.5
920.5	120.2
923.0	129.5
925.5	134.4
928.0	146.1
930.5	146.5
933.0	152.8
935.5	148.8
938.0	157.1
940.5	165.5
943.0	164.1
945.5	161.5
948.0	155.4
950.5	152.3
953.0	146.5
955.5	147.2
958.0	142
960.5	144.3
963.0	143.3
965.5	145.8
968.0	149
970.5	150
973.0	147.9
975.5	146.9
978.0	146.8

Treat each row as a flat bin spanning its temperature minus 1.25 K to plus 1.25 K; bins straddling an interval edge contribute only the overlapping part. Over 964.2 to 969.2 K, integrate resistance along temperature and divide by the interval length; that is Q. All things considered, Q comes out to 147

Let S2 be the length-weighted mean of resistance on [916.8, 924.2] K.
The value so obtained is 128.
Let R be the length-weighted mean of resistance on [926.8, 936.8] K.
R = 149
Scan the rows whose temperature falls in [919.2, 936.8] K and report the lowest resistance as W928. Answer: 120.2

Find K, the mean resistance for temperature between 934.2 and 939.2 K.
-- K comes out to 153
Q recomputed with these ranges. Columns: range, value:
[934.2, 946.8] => 159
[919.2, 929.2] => 132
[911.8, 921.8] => 136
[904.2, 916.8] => 146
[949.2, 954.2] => 149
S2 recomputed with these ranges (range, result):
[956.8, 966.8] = 144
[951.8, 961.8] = 145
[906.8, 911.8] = 147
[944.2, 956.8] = 153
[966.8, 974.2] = 149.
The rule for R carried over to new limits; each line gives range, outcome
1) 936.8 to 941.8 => 161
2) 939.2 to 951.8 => 160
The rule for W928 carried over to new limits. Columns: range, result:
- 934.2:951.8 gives 148.8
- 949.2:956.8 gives 146.5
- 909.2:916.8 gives 142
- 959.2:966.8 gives 143.3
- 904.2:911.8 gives 144.9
